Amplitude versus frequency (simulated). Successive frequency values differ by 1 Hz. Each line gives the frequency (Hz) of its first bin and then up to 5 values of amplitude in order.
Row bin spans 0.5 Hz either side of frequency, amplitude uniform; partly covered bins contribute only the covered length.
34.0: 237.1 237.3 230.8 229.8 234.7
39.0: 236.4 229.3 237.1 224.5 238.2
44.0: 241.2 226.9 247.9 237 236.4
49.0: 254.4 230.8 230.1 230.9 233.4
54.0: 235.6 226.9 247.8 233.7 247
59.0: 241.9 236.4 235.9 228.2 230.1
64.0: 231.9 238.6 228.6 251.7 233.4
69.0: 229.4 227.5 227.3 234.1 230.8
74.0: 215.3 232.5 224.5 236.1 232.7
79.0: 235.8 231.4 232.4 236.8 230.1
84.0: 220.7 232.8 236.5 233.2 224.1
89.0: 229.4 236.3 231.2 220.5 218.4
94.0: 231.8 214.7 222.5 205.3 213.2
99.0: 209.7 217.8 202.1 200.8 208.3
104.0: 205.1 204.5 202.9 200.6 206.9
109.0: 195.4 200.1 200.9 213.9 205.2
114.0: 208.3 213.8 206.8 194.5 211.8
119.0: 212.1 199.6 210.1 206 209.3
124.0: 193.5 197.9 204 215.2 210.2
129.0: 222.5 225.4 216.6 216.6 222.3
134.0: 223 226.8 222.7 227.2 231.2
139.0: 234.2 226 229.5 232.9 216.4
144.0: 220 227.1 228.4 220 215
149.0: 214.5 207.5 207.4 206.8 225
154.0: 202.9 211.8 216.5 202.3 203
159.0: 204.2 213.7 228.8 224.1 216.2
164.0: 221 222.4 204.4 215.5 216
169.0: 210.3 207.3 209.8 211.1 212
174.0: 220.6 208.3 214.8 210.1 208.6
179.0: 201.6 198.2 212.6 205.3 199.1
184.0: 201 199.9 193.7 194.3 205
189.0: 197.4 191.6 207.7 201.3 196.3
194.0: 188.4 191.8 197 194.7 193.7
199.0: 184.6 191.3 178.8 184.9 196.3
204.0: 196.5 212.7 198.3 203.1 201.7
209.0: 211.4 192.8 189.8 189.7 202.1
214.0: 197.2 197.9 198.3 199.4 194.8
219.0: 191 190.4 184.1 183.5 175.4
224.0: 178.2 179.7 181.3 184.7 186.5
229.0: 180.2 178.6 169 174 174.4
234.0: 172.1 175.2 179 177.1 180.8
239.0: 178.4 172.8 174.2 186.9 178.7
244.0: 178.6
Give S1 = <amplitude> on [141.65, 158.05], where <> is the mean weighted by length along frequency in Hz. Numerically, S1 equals 215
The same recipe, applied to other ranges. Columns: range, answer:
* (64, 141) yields 219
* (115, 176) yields 215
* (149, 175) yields 213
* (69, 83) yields 230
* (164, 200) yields 204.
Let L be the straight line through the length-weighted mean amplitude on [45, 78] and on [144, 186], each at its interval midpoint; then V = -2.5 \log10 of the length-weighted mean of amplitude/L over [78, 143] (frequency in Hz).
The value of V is 0.03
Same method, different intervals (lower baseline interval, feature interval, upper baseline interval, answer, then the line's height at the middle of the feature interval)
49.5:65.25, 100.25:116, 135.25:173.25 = 0.10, 226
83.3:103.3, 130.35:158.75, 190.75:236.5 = -0.06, 207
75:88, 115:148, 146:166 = 0.01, 220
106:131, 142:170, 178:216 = -0.07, 202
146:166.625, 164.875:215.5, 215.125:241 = -0.01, 199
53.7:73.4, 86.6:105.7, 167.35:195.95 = 0.05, 226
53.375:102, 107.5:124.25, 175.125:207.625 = 0.07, 219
